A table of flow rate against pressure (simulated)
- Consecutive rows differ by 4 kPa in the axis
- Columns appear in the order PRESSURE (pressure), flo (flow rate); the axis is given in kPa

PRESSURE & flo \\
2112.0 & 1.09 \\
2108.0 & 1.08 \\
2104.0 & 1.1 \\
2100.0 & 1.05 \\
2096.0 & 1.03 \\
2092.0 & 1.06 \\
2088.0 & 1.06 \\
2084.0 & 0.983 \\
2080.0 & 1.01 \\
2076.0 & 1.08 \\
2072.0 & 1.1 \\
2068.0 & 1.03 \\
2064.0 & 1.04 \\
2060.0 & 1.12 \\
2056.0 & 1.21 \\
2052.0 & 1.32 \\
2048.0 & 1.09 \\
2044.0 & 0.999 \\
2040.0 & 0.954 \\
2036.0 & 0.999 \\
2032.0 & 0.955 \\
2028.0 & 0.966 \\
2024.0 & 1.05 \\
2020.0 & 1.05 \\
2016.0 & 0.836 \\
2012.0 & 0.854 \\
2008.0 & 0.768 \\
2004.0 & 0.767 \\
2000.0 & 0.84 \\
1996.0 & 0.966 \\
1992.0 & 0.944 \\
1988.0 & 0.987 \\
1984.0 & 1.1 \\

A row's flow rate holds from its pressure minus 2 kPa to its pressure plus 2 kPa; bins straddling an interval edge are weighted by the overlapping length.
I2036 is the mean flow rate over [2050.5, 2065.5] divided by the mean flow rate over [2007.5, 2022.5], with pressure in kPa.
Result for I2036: 1.3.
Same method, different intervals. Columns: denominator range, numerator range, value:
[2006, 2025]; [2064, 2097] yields 1.15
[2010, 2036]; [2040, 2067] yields 1.16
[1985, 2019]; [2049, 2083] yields 1.26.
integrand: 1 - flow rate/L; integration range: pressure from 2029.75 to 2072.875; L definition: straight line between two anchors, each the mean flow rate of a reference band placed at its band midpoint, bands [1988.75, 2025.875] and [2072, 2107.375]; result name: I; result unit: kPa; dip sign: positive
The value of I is -4.0 kPa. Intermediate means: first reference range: 0.9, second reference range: 1.05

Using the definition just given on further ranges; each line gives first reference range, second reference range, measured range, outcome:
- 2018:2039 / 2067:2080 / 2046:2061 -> -2.21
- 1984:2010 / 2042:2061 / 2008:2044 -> 2.83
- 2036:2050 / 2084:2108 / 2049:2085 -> -2.49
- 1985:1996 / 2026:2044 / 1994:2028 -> 2.76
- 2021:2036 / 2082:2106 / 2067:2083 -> -0.31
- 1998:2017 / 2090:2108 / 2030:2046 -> -1.46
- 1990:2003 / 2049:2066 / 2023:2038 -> 0.88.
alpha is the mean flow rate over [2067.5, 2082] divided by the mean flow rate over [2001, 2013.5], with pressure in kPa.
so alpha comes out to 1.3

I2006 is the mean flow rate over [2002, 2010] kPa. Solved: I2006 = 0.768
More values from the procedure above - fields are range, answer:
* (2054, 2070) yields 1.1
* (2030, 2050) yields 0.999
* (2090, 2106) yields 1.06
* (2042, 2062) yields 1.15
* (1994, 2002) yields 0.903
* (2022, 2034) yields 0.99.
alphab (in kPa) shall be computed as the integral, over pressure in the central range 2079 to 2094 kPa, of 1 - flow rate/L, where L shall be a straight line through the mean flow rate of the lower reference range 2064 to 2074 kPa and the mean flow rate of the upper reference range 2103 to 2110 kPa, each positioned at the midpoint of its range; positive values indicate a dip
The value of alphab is 0.6 kPa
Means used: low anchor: 1.06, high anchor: 1.09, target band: 1.03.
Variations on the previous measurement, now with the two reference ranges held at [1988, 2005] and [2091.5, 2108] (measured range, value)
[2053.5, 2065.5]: -1.6 kPa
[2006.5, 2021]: 0.9 kPa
